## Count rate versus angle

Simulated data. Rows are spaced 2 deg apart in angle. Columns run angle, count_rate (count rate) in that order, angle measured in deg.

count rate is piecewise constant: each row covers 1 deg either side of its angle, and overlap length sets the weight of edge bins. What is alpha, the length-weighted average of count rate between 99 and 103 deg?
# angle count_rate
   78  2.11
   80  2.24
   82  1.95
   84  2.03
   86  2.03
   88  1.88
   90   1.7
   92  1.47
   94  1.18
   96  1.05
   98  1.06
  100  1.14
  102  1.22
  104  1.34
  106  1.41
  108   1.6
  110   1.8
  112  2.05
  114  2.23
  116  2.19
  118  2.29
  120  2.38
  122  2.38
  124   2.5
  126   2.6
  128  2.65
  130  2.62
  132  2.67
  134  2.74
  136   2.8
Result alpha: 1.18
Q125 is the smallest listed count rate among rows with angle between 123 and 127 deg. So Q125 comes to 2.5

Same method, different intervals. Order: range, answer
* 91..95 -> 1.18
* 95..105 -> 1.05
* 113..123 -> 2.19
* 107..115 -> 1.6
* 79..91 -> 1.7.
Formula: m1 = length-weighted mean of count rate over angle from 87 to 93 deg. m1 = 1.68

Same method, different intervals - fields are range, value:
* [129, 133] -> 2.65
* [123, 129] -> 2.58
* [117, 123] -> 2.35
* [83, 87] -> 2.03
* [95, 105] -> 1.16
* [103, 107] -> 1.38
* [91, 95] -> 1.32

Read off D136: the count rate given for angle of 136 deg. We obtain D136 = 2.8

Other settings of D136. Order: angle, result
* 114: 2.23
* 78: 2.11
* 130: 2.62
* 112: 2.05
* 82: 1.95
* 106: 1.41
